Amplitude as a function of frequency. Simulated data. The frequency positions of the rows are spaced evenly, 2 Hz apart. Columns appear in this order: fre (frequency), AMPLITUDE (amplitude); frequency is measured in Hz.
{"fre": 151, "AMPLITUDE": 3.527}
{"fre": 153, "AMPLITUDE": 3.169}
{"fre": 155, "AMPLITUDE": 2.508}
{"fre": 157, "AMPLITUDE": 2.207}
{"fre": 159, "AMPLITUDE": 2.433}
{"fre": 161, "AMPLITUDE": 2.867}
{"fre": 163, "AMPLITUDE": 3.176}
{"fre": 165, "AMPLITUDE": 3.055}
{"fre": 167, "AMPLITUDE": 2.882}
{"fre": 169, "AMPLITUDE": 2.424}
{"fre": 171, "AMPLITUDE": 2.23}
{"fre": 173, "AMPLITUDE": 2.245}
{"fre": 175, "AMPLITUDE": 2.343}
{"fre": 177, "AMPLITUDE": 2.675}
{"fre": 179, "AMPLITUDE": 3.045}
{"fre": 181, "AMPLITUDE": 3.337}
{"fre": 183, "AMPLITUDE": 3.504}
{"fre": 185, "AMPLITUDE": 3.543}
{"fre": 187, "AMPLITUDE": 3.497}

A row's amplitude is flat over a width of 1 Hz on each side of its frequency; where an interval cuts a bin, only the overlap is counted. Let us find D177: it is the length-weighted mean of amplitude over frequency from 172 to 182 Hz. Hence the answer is 2.73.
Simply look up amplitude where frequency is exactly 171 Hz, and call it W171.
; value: 2.23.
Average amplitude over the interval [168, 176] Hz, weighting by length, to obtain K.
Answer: 2.31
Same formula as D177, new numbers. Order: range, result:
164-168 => 2.97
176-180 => 2.86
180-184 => 3.42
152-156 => 2.84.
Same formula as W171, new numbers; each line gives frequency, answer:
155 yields 2.508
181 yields 3.337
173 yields 2.245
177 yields 2.675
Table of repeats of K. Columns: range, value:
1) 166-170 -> 2.65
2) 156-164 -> 2.67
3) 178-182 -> 3.19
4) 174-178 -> 2.51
